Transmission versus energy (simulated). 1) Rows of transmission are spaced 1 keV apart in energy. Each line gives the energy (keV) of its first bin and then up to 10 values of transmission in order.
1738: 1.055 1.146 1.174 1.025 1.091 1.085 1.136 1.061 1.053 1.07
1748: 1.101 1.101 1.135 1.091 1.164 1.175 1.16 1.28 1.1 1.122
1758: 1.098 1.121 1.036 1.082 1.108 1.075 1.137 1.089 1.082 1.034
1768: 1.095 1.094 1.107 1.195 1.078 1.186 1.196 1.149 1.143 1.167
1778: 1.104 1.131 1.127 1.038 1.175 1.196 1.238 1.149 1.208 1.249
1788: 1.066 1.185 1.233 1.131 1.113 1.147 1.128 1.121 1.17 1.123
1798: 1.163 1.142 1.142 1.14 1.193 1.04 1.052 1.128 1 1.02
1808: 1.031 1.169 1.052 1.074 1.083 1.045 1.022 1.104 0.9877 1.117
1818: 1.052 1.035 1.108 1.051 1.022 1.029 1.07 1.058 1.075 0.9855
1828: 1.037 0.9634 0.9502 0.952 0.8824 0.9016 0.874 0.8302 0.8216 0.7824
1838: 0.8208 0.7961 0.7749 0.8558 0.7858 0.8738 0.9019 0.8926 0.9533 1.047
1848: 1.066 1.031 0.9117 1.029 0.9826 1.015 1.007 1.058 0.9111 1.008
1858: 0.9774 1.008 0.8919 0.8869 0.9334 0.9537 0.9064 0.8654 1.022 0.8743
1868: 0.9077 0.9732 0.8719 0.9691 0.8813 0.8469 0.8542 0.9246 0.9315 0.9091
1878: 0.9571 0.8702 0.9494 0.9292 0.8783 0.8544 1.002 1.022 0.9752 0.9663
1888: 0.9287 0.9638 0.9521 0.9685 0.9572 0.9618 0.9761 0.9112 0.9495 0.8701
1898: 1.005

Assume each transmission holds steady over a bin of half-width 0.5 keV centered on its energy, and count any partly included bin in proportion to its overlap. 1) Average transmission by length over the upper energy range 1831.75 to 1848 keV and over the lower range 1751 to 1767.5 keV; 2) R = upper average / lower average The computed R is 0.8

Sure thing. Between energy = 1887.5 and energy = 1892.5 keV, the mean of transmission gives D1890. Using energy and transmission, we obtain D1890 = 0.954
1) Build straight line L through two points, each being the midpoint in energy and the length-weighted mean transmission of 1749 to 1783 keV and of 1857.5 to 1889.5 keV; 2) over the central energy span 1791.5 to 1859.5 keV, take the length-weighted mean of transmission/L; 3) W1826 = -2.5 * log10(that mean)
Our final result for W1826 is 0.01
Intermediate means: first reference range 1.12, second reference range 0.928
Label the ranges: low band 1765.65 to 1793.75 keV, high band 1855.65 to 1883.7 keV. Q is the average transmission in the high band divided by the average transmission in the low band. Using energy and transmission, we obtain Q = 0.80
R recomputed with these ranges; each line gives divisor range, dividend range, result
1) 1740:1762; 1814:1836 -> 0.90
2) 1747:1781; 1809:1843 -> 0.87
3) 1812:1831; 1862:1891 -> 0.89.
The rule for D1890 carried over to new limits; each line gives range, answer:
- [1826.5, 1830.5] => 0.984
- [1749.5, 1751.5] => 1.11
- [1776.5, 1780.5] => 1.13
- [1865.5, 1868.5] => 0.935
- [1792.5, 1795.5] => 1.13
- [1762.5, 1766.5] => 1.1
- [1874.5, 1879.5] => 0.919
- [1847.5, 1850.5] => 1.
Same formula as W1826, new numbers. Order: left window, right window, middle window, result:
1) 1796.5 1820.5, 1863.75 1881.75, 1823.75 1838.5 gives 0.10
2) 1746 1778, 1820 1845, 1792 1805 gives -0.11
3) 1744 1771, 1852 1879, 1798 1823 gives -0.05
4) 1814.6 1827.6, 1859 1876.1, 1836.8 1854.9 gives 0.06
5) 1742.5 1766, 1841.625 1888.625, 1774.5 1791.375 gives -0.09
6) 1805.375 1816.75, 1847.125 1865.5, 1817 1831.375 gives 0.00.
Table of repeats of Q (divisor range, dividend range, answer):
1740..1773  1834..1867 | 0.83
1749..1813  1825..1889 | 0.83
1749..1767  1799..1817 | 0.96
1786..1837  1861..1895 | 0.88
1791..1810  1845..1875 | 0.86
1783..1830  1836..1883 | 0.84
